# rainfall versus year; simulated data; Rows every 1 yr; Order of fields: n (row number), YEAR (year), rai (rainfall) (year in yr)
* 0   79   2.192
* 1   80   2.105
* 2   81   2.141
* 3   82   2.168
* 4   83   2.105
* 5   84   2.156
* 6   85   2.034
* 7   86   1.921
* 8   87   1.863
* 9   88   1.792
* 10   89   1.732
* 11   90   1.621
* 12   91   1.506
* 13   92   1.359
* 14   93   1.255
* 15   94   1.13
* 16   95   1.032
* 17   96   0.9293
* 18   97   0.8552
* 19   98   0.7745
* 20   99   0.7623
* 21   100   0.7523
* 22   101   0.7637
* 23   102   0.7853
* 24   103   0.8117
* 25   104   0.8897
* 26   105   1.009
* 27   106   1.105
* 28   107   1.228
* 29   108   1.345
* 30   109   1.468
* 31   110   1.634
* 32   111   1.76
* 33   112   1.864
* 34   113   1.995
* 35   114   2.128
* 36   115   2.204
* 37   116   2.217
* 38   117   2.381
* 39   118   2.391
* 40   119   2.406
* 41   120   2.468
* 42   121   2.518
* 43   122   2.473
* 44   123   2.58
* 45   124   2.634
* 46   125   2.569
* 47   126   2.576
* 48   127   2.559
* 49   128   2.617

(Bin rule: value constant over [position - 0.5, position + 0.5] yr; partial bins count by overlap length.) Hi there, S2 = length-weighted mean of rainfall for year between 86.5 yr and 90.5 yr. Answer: 1.75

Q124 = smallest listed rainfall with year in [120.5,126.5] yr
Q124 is 2.473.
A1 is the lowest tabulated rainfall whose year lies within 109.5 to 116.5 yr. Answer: 1.634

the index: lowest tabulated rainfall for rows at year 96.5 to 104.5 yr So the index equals 0.7523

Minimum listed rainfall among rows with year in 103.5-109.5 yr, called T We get 0.8897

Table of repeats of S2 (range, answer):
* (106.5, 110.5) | 1.42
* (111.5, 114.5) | 2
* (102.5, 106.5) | 0.954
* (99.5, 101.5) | 0.758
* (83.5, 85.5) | 2.09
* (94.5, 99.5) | 0.871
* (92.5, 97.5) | 1.04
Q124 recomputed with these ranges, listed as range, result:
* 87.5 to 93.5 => 1.255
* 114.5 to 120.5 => 2.204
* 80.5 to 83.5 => 2.105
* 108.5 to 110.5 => 1.468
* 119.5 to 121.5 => 2.468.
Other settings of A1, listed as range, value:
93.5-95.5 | 1.032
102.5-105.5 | 0.8117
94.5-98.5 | 0.7745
